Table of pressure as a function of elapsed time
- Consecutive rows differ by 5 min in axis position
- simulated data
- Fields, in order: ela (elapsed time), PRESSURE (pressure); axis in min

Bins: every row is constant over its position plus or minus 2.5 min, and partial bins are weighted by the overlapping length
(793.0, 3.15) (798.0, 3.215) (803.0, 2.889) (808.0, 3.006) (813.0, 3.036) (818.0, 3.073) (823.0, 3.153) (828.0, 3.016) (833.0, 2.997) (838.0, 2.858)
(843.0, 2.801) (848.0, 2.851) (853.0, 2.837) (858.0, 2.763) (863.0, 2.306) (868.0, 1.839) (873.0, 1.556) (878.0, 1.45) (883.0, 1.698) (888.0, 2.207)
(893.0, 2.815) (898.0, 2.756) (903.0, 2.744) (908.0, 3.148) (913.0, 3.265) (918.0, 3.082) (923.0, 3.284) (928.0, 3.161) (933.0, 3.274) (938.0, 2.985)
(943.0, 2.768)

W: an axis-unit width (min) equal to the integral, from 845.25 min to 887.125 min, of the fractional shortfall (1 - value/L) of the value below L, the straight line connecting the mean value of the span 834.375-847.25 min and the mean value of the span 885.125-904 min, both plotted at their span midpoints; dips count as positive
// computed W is 8.8 min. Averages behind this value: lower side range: 2.85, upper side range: 2.6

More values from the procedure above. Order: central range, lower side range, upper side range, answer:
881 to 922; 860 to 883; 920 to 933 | -2.5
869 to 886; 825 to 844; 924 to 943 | 7.9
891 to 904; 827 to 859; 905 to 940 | 1.3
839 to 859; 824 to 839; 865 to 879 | -3.5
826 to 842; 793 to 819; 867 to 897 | -1.7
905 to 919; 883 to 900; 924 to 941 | -1.8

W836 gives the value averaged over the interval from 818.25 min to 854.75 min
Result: 2.94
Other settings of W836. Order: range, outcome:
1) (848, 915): 2.42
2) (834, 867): 2.71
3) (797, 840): 3.02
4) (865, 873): 1.78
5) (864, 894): 1.9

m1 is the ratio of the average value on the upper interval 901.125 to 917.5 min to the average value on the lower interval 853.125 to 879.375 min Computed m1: 1.47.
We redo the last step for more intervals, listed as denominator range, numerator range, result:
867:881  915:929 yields 2.00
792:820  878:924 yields 0.88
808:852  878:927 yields 0.92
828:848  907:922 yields 1.10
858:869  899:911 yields 1.30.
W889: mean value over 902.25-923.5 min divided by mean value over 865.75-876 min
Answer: 1.85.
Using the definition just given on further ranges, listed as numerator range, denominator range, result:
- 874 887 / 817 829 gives 0.53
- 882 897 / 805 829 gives 0.77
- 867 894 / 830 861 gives 0.66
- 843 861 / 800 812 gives 0.94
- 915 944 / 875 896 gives 1.52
